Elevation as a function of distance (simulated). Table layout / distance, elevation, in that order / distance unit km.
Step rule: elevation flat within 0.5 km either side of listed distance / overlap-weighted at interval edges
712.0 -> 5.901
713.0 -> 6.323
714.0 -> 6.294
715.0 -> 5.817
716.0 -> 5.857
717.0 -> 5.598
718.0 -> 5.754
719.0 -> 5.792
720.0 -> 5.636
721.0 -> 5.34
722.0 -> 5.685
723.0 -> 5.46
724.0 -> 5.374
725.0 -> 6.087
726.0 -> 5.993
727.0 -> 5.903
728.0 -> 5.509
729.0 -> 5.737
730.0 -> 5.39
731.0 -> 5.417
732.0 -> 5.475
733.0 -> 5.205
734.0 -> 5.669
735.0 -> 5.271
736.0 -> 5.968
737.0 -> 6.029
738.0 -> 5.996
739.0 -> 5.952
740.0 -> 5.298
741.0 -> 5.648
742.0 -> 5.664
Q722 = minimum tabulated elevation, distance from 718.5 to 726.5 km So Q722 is 5.34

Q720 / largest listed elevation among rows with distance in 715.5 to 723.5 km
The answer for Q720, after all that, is 5.857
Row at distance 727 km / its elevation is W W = 5.903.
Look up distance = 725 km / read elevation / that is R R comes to 6.087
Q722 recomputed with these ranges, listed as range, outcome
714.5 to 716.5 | 5.817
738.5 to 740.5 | 5.298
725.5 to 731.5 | 5.39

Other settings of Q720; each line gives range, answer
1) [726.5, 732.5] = 5.903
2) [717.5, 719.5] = 5.792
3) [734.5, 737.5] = 6.029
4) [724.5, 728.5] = 6.087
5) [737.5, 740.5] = 5.996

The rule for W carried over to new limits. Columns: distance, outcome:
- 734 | 5.669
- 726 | 5.993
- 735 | 5.271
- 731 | 5.417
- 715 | 5.817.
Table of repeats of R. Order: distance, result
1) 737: 6.029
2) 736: 5.968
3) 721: 5.34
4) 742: 5.664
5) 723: 5.46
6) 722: 5.685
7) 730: 5.39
